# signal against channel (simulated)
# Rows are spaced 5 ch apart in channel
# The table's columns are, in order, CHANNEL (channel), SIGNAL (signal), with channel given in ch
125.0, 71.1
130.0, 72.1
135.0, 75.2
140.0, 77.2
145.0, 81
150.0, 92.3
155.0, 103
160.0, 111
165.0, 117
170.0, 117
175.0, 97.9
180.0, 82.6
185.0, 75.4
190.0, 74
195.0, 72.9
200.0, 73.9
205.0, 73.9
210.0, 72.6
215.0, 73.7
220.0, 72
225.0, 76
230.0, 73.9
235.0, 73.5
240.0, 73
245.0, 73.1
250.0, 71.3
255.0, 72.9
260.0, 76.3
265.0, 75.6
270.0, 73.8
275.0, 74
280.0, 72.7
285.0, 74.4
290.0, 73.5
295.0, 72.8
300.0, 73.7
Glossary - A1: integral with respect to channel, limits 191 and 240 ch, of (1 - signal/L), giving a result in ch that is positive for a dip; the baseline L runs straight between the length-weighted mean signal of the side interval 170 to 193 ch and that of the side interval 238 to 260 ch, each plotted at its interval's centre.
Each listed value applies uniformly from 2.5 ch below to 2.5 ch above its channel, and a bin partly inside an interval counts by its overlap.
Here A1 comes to 3.56 ch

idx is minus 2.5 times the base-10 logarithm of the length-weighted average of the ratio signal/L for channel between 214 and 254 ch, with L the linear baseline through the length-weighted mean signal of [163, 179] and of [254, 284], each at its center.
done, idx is 0.18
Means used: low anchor 108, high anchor 74.3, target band 73.3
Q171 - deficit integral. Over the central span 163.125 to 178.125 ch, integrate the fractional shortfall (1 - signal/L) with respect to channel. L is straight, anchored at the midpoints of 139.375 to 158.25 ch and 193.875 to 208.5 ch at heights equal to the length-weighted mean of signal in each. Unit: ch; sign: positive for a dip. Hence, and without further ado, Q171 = -4.6 ch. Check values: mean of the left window 90.4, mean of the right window 73.6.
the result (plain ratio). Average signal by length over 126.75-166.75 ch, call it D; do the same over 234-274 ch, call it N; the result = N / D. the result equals 0.82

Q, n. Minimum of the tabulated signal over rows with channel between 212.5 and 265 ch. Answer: 71.3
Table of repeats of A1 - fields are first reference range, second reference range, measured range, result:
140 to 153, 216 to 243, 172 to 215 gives 0.4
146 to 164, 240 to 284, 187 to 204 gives 3.2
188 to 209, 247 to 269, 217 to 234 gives 0.0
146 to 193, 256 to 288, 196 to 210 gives 2.4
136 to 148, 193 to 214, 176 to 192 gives -0.9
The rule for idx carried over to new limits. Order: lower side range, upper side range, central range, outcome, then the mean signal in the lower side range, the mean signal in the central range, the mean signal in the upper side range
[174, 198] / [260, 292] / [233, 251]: 0.05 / 79.3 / 72.8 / 74.2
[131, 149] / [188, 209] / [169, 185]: -0.24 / 78.5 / 93.8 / 73.6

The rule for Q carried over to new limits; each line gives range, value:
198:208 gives 73.9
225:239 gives 73.5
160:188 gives 75.4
